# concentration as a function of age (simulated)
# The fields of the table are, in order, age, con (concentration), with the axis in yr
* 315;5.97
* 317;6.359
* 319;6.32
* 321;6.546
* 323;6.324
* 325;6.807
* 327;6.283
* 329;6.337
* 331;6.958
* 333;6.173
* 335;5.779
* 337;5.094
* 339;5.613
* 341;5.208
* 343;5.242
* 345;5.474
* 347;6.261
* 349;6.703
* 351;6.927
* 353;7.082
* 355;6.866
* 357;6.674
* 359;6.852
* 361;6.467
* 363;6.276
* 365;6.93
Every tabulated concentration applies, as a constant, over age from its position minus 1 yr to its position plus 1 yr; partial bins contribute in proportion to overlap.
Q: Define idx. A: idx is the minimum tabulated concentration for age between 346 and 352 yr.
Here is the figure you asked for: 6.261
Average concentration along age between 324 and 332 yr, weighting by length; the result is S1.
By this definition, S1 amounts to 6.6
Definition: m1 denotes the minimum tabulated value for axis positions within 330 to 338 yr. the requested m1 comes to 5.094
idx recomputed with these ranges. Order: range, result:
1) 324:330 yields 6.283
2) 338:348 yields 5.208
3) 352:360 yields 6.674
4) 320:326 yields 6.324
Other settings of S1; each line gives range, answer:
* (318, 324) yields 6.4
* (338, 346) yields 5.38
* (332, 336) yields 5.98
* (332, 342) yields 5.57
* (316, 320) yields 6.34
